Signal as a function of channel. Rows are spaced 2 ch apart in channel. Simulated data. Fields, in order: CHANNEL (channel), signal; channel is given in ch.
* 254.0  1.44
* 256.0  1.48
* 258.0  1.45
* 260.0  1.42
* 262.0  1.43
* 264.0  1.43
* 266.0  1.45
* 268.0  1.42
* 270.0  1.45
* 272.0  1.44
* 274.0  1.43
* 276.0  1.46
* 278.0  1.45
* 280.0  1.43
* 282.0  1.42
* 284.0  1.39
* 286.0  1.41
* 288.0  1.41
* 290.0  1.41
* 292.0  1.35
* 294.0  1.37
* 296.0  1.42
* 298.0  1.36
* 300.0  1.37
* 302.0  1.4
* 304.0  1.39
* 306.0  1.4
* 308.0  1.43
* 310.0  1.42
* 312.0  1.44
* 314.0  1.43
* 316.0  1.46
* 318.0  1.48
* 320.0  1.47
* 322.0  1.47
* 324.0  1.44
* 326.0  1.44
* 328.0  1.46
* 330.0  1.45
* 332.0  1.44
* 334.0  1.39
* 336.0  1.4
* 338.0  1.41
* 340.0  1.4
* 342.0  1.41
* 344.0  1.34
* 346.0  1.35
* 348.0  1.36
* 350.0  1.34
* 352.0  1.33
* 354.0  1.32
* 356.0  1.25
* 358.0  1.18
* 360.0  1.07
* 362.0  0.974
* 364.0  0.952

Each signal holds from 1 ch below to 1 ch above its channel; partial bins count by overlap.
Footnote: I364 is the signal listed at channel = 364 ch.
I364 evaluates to 0.952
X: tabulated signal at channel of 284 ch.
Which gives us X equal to 1.39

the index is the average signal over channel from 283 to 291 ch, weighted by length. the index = 1.4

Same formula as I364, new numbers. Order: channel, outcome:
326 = 1.44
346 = 1.35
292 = 1.35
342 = 1.41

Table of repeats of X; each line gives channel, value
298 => 1.36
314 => 1.43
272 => 1.44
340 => 1.4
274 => 1.43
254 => 1.44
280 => 1.43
